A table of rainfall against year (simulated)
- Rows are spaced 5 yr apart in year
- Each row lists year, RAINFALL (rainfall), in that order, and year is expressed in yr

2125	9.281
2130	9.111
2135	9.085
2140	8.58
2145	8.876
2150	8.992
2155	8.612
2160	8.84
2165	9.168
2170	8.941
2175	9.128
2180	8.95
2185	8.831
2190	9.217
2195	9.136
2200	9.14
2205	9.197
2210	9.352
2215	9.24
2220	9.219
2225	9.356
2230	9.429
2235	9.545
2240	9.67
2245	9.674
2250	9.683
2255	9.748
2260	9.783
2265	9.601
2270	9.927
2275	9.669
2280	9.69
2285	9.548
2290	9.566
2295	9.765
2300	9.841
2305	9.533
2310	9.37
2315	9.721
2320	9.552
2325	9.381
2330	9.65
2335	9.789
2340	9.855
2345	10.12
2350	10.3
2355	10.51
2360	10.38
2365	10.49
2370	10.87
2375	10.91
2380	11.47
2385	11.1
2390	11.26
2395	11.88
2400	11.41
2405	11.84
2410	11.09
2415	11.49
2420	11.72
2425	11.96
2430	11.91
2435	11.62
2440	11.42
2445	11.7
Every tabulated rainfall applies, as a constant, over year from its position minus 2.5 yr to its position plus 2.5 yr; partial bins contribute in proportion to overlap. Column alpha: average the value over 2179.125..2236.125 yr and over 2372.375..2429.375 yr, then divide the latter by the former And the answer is 1.2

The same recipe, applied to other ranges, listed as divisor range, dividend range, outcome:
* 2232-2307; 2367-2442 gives 1.18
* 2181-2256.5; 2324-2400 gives 1.13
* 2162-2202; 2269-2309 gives 1.07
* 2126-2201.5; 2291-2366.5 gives 1.10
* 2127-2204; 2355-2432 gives 1.26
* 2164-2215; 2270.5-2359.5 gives 1.07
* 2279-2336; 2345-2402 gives 1.14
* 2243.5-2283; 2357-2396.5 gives 1.13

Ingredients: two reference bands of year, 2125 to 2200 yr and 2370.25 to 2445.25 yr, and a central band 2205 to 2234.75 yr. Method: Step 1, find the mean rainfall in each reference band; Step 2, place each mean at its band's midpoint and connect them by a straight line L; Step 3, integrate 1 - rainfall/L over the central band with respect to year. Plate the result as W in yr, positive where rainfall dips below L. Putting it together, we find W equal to 0.7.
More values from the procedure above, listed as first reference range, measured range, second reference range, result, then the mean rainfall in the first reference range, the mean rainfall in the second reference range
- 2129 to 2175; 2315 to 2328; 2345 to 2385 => 1.0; 8.92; 10.7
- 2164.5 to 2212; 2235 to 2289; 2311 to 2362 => -1.1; 9.1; 9.9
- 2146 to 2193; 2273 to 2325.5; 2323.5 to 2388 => 1.8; 8.96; 10.4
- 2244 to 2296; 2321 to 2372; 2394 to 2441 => 2.8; 9.69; 11.6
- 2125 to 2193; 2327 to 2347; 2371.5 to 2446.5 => 1.7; 8.96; 11.5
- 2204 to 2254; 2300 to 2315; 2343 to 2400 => 1.0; 9.45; 10.9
